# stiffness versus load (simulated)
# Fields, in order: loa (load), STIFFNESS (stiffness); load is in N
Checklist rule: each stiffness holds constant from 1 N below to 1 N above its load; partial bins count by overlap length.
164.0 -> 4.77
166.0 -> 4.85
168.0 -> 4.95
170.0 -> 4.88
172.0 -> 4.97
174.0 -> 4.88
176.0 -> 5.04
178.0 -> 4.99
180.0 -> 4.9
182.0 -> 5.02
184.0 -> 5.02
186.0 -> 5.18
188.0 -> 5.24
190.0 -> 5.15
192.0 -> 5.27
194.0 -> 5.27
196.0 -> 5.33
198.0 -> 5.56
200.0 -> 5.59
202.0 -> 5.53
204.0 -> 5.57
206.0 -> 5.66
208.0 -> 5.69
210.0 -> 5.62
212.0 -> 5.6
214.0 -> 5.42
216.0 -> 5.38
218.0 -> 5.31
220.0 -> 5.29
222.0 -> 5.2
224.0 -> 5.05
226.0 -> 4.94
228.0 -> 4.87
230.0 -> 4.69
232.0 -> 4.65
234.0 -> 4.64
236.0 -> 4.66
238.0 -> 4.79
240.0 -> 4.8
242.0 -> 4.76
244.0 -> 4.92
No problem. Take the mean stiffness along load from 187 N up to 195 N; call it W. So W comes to 5.23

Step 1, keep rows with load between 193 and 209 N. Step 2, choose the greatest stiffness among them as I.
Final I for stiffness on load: 5.69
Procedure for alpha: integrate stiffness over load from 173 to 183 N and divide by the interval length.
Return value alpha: 4.97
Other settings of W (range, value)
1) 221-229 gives 5.02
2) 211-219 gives 5.43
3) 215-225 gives 5.25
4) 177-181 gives 4.95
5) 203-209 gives 5.64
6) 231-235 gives 4.64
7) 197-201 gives 5.57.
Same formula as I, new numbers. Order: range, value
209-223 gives 5.62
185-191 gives 5.24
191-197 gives 5.33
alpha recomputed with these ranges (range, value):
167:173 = 4.93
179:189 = 5.07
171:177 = 4.96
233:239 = 4.7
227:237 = 4.7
